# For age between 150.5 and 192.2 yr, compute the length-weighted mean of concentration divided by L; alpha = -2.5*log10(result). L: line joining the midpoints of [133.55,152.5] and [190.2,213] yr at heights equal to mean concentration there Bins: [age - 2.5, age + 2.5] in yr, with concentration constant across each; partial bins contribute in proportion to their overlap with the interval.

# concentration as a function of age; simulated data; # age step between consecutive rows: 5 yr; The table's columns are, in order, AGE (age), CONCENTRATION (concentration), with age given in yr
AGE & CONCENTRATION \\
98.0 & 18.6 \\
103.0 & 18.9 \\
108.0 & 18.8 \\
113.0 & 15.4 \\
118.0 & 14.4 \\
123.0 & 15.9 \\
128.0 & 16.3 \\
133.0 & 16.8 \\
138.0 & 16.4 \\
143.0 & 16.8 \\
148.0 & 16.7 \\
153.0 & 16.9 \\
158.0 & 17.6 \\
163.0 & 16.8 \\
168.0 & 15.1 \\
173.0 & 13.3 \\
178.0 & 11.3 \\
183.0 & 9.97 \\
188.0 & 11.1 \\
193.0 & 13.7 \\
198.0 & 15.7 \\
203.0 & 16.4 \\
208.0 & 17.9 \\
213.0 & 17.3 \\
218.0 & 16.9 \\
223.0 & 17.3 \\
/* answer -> 0.17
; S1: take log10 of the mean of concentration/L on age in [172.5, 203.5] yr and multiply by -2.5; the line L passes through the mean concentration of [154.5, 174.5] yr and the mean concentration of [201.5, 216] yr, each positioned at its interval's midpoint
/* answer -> 0.28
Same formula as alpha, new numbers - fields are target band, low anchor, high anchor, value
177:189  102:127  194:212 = 0.47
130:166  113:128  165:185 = -0.20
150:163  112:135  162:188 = -0.23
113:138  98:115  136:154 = 0.09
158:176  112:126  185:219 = 0.00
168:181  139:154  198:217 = 0.30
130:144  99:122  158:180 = -0.05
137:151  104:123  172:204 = -0.12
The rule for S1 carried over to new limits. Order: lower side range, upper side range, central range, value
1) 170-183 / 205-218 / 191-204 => 0.01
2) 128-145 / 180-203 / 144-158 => -0.09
